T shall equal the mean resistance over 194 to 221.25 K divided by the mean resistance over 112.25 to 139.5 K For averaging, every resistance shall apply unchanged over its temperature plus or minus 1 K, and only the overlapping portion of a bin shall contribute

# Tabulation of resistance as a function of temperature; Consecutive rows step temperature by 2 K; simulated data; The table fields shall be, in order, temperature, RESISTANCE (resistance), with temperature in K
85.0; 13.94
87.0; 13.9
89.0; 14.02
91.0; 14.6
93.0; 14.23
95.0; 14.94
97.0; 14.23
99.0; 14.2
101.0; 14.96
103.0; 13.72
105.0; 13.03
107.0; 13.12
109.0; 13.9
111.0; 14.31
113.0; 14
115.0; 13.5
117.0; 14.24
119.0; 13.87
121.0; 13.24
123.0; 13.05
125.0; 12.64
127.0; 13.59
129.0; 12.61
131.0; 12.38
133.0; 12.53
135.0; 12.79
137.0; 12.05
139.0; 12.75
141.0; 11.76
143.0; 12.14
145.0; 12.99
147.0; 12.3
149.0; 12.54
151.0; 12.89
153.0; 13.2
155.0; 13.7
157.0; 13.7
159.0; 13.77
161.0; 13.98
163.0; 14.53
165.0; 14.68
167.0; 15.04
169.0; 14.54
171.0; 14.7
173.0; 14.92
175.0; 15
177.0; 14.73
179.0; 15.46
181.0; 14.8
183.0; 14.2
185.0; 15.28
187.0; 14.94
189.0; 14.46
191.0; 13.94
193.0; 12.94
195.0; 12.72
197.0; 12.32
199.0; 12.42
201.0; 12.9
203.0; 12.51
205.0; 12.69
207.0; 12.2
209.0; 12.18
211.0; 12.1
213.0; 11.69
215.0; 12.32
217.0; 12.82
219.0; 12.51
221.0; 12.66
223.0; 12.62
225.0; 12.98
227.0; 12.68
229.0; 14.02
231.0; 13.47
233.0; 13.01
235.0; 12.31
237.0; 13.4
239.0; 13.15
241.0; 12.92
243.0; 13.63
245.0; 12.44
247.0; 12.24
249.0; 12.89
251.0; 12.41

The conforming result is 0.9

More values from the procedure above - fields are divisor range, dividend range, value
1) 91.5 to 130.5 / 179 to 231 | 0.95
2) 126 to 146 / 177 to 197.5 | 1.13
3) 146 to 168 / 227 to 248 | 0.95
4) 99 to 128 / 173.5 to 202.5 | 1.02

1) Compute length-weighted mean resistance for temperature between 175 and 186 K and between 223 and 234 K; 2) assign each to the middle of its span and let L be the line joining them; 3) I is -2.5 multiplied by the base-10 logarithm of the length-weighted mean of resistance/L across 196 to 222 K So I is 0.12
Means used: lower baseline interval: 14.9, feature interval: 12.4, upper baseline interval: 13.2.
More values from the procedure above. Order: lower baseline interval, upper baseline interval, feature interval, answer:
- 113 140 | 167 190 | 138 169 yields 0.05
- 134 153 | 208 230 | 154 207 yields -0.12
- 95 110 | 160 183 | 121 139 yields 0.12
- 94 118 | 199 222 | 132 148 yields 0.09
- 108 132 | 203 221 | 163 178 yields -0.15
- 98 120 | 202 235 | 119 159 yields 0.06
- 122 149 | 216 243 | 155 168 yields -0.12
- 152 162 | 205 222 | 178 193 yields -0.13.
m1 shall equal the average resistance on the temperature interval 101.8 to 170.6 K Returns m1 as 13.3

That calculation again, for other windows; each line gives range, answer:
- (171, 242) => 13.3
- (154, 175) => 14.4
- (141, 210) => 13.7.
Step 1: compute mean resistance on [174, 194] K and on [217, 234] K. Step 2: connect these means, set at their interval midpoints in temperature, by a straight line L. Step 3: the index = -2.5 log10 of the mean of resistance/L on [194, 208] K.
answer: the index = 0.11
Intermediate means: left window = 14.6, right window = 13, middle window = 12.5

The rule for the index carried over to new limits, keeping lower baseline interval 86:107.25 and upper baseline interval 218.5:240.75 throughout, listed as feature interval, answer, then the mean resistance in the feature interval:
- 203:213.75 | 0.08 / 12.2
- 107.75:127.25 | 0.02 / 13.6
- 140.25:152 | 0.10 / 12.5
